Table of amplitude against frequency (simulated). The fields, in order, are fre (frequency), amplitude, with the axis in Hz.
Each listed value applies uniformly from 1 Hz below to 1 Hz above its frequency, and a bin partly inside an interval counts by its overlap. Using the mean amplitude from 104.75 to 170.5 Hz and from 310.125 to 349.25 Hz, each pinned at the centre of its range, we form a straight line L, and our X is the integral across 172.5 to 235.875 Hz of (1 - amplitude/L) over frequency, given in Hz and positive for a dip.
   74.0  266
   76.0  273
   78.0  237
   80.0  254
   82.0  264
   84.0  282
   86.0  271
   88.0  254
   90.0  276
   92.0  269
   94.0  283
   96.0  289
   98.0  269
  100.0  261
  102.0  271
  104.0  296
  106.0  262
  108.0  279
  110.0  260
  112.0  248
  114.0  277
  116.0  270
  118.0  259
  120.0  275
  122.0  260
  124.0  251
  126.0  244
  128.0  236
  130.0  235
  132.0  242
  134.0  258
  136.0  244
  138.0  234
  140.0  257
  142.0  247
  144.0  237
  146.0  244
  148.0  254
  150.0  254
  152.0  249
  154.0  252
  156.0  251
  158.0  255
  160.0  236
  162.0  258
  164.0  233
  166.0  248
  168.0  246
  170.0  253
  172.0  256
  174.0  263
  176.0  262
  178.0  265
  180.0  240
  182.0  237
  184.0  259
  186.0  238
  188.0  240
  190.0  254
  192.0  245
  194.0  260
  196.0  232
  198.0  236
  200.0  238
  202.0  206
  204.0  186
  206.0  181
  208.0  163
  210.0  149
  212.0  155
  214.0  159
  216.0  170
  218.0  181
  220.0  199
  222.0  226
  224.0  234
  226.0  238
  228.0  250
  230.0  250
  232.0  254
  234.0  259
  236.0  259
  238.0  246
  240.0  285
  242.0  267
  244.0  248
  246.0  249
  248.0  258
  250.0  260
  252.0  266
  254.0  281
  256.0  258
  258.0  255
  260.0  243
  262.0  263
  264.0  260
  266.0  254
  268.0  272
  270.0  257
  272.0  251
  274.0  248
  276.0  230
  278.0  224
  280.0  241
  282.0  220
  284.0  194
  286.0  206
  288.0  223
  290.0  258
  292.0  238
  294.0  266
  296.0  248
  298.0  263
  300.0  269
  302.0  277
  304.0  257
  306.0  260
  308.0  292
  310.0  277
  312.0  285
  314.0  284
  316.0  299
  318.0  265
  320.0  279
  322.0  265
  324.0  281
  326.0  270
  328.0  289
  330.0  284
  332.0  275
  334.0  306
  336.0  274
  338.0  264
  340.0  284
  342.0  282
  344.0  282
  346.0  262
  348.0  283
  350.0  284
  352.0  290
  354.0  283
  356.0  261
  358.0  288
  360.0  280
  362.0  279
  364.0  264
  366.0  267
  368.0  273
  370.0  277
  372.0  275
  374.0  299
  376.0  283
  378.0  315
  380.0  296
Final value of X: 9.00 Hz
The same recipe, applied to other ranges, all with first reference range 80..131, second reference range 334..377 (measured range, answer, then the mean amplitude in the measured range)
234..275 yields 2.1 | 259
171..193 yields 1.5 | 251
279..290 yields 2.2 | 221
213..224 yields 3.2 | 191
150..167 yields 1.3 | 248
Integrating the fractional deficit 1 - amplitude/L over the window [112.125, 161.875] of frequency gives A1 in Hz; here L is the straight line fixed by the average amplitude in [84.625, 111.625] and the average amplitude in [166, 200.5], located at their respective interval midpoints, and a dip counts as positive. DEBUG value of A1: 2.0 Hz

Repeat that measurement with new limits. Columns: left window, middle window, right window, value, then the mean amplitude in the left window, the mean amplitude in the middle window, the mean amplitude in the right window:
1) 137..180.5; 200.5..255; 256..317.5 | 5.8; 250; 225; 254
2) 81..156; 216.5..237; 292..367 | 2.6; 260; 233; 276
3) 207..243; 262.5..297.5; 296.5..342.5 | 1.6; 219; 241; 277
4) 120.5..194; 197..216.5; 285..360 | 5.4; 249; 185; 272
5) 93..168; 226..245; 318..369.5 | 0.7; 256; 257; 278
